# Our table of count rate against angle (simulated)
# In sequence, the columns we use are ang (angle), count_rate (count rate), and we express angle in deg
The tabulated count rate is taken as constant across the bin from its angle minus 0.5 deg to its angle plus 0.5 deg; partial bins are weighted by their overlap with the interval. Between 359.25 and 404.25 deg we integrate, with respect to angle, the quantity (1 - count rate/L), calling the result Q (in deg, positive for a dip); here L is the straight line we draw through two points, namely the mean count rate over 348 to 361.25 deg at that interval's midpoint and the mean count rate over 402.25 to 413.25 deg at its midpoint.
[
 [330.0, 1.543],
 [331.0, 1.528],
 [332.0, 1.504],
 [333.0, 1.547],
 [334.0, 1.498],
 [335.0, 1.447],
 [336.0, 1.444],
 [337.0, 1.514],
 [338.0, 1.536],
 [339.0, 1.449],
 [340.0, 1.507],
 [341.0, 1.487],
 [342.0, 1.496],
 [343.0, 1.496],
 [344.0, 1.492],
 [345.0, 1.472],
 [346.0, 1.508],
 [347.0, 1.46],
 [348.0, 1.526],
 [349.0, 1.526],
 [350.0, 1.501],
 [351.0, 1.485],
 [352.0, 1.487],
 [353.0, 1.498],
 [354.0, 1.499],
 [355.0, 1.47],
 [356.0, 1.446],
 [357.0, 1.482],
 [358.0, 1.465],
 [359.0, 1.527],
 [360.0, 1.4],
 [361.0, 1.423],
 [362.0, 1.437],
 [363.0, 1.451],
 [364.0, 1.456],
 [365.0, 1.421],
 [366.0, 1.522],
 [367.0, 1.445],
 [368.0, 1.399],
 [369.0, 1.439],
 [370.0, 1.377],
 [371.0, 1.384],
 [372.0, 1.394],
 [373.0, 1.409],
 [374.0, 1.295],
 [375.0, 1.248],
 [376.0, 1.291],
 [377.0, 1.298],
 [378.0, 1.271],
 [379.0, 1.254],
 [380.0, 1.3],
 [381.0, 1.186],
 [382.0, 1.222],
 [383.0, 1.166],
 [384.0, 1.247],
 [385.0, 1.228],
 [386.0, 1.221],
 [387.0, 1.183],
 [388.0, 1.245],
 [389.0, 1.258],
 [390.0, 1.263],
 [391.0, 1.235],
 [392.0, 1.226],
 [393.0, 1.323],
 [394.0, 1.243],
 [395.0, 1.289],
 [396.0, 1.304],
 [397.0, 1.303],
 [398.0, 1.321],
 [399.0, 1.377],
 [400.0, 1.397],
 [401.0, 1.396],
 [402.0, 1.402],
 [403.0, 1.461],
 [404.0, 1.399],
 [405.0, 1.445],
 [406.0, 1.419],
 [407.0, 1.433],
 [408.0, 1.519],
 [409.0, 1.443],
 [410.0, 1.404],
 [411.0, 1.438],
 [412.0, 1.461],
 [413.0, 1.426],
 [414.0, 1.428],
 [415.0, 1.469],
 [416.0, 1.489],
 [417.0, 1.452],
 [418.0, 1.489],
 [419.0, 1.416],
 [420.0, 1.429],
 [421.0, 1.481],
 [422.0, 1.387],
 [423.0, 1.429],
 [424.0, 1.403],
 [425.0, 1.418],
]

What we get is 4.0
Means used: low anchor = 1.48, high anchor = 1.44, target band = 1.33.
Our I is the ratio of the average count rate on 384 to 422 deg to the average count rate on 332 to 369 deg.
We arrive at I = 0.93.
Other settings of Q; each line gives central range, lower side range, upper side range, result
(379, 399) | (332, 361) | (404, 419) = 2.84 deg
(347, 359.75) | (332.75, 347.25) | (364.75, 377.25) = -0.42 deg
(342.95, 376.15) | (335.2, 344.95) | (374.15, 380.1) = -1.66 deg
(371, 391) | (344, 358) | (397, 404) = 2.28 deg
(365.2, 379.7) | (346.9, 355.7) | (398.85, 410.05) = 1.07 deg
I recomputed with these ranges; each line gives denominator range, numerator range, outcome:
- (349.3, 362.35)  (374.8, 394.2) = 0.85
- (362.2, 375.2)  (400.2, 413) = 1.02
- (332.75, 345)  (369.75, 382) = 0.87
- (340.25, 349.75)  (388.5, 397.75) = 0.85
